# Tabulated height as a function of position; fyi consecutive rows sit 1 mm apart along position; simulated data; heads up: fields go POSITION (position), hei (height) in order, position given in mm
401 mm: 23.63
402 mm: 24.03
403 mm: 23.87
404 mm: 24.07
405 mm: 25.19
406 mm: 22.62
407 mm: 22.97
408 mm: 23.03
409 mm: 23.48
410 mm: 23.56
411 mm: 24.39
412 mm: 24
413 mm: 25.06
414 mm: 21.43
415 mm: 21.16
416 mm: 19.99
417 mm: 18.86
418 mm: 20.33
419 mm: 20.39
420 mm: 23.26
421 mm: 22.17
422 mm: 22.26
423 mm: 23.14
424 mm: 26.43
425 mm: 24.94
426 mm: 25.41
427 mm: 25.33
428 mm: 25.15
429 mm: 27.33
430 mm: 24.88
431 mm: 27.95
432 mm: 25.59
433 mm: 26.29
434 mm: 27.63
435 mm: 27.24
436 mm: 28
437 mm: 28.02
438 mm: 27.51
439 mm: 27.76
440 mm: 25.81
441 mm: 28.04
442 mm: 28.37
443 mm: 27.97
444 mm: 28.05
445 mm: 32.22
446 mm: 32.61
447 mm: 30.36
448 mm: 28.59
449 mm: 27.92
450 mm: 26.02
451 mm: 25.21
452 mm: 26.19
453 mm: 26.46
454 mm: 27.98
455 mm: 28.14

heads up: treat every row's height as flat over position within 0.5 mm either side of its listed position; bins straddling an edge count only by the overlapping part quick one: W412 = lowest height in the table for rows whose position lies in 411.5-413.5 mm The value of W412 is 24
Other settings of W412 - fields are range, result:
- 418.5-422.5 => 20.39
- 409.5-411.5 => 23.56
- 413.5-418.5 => 18.86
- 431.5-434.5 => 25.59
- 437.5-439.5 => 27.51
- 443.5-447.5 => 28.05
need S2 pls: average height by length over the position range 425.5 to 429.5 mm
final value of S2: 25.8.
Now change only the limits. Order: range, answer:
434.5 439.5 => 27.7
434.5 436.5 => 27.6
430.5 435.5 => 26.9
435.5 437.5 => 28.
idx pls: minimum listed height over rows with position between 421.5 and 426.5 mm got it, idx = 22.26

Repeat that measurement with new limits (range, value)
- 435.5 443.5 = 25.81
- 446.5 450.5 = 26.02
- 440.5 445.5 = 27.97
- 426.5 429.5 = 25.15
